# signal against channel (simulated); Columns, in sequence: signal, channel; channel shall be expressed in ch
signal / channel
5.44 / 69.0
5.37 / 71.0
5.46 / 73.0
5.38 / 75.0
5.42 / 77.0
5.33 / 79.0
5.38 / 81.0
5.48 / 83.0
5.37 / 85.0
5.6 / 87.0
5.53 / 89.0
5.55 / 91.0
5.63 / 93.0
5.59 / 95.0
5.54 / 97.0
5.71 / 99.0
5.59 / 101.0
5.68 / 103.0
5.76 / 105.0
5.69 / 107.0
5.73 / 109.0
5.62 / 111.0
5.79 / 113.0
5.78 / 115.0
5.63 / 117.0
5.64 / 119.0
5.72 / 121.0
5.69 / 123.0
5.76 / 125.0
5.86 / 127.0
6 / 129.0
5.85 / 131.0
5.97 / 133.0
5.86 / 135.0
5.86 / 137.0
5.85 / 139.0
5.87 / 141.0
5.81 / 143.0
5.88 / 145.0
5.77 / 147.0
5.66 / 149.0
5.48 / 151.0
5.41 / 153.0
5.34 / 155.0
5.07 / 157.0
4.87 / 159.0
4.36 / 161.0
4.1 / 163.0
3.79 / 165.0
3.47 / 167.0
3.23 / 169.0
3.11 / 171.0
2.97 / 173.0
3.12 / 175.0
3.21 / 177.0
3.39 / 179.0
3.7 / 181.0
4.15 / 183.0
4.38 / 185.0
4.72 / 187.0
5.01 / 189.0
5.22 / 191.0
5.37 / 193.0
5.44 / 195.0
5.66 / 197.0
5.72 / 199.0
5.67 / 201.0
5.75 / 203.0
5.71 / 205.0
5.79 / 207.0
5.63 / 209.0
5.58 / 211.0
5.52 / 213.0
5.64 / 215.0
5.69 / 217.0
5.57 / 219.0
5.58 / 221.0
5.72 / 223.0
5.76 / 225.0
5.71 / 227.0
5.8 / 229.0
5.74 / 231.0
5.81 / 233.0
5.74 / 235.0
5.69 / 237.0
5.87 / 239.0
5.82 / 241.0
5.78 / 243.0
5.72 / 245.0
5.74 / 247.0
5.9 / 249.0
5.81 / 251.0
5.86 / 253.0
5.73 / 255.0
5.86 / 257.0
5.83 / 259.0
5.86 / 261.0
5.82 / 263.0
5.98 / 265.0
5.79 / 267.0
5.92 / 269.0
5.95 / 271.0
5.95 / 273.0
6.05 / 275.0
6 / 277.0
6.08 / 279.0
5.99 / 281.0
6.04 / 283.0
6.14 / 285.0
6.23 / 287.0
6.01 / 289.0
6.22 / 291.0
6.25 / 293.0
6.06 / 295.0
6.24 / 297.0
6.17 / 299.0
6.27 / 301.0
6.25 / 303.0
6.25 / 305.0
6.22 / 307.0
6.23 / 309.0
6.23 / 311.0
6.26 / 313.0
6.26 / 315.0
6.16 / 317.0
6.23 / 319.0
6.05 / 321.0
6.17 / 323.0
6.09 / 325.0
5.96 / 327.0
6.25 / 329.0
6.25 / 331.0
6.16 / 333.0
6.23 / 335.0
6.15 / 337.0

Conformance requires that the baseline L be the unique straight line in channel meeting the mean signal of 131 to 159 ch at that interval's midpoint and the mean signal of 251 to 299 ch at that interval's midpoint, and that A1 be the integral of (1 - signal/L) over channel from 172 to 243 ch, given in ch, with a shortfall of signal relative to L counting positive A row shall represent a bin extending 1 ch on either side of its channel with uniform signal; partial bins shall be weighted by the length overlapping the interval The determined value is 7.6 ch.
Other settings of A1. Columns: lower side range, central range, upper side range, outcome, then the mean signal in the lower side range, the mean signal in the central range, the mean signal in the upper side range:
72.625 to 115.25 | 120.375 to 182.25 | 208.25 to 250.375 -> 8.1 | 5.57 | 4.9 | 5.72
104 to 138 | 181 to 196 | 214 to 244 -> 2.4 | 5.78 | 4.82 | 5.73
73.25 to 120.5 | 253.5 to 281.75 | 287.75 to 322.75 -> 0.8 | 5.58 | 5.91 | 6.2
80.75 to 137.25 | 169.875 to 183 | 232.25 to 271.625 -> 5.6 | 5.69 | 3.32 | 5.82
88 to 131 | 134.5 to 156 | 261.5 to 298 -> 0.2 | 5.69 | 5.7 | 6.04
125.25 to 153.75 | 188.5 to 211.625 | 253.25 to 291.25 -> 1.2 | 5.8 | 5.56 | 5.96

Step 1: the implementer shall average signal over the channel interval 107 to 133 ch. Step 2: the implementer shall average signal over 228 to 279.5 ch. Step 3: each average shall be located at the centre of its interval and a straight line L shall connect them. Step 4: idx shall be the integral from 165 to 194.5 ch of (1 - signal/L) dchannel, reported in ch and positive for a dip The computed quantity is 9.4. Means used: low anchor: 5.76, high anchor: 5.85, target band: 3.95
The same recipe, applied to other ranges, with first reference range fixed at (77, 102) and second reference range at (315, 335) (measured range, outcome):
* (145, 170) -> 4.13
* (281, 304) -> -0.36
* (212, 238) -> 0.87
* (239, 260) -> 0.51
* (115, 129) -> -0.33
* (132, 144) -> -0.46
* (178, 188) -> 2.95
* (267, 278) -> 0.11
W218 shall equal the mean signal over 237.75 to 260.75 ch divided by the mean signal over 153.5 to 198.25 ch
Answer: 1.4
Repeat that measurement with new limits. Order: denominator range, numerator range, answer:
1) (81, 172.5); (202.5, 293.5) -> 1.09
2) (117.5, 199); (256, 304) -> 1.22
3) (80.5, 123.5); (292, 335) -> 1.10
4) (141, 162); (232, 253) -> 1.07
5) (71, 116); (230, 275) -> 1.05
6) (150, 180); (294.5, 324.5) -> 1.53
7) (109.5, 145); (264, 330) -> 1.06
